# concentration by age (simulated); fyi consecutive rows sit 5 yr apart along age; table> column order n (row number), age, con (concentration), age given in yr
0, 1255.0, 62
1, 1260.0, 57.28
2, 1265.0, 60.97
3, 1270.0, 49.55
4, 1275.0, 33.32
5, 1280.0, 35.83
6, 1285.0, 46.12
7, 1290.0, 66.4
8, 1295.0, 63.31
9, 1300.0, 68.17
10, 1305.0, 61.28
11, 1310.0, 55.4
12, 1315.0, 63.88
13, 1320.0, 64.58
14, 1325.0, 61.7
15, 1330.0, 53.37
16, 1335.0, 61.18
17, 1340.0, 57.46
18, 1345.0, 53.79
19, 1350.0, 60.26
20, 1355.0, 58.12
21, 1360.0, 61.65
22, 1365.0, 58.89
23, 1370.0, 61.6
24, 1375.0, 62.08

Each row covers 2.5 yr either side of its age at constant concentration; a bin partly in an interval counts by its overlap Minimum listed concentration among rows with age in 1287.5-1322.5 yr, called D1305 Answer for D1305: 55.4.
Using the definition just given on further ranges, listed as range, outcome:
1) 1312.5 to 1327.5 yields 61.7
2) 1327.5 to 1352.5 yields 53.37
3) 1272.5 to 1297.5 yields 33.32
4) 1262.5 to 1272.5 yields 49.55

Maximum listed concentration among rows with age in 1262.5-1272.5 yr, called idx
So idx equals 60.97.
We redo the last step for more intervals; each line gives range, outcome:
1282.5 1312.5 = 68.17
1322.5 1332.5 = 61.7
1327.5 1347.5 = 61.18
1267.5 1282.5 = 49.55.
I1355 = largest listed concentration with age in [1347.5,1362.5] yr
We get 61.65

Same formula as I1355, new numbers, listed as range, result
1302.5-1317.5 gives 63.88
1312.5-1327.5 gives 64.58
